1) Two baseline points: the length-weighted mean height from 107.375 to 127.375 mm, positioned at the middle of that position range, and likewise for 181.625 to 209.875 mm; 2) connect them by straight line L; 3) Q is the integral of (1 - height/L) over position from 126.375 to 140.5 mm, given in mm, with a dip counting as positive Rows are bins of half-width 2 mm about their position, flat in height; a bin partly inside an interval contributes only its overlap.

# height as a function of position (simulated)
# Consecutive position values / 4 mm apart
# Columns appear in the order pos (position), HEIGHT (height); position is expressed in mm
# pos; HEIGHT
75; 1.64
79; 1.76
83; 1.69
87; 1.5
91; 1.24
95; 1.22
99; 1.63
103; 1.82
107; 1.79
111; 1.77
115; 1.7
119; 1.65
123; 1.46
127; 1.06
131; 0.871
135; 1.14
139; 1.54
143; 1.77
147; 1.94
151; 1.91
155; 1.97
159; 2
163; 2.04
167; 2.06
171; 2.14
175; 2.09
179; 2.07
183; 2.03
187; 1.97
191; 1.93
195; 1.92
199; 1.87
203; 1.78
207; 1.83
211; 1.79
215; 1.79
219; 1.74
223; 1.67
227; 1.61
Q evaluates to 4.3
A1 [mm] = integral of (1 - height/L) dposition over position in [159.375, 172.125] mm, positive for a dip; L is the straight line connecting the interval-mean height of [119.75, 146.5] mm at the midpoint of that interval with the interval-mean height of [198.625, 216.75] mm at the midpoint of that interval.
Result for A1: -4.2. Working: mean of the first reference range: 1.36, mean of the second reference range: 1.81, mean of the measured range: 2.07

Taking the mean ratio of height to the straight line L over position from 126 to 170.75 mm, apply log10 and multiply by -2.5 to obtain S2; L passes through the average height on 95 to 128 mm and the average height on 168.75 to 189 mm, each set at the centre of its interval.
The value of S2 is 0.11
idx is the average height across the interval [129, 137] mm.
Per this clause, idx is 1.01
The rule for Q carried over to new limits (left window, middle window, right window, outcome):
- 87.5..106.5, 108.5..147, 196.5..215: 2.9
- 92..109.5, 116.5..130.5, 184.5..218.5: 2.6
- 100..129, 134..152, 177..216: 0.4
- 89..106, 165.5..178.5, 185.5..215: -2.5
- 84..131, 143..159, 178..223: -2.4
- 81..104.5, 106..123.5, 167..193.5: -0.5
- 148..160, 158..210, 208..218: -2.9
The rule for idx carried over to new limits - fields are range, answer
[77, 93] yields 1.55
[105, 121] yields 1.73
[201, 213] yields 1.8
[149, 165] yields 1.98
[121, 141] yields 1.21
